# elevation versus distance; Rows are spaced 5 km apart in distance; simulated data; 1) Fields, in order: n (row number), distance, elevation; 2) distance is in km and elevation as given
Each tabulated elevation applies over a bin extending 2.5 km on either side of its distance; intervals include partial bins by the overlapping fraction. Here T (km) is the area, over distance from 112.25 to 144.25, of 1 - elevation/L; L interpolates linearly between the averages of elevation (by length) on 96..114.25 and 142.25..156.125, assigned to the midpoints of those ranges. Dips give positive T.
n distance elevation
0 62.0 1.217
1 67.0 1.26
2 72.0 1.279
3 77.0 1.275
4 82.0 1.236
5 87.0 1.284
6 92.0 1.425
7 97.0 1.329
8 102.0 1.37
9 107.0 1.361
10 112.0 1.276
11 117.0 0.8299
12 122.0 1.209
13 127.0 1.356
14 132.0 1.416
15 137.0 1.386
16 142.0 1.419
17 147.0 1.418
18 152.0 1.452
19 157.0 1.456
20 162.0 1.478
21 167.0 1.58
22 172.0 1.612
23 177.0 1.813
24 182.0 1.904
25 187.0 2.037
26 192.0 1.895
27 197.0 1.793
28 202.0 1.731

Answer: 2.8 km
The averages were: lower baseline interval 1.34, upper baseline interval 1.43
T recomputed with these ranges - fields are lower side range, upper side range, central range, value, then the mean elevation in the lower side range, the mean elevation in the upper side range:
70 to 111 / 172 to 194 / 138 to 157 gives 2.7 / 1.32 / 1.88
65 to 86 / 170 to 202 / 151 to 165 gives 1.9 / 1.26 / 1.84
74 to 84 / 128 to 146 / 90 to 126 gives 1.9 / 1.26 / 1.4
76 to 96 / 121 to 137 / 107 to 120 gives 2.1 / 1.31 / 1.35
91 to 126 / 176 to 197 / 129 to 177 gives 4.1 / 1.25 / 1.91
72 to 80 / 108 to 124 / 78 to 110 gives -3.3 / 1.27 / 1.13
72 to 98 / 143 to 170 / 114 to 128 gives 2.8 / 1.31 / 1.48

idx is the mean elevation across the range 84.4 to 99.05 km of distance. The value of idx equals 1.35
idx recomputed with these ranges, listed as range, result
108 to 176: 1.39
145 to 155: 1.44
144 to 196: 1.67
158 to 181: 1.63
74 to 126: 1.26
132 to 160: 1.43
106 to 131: 1.21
